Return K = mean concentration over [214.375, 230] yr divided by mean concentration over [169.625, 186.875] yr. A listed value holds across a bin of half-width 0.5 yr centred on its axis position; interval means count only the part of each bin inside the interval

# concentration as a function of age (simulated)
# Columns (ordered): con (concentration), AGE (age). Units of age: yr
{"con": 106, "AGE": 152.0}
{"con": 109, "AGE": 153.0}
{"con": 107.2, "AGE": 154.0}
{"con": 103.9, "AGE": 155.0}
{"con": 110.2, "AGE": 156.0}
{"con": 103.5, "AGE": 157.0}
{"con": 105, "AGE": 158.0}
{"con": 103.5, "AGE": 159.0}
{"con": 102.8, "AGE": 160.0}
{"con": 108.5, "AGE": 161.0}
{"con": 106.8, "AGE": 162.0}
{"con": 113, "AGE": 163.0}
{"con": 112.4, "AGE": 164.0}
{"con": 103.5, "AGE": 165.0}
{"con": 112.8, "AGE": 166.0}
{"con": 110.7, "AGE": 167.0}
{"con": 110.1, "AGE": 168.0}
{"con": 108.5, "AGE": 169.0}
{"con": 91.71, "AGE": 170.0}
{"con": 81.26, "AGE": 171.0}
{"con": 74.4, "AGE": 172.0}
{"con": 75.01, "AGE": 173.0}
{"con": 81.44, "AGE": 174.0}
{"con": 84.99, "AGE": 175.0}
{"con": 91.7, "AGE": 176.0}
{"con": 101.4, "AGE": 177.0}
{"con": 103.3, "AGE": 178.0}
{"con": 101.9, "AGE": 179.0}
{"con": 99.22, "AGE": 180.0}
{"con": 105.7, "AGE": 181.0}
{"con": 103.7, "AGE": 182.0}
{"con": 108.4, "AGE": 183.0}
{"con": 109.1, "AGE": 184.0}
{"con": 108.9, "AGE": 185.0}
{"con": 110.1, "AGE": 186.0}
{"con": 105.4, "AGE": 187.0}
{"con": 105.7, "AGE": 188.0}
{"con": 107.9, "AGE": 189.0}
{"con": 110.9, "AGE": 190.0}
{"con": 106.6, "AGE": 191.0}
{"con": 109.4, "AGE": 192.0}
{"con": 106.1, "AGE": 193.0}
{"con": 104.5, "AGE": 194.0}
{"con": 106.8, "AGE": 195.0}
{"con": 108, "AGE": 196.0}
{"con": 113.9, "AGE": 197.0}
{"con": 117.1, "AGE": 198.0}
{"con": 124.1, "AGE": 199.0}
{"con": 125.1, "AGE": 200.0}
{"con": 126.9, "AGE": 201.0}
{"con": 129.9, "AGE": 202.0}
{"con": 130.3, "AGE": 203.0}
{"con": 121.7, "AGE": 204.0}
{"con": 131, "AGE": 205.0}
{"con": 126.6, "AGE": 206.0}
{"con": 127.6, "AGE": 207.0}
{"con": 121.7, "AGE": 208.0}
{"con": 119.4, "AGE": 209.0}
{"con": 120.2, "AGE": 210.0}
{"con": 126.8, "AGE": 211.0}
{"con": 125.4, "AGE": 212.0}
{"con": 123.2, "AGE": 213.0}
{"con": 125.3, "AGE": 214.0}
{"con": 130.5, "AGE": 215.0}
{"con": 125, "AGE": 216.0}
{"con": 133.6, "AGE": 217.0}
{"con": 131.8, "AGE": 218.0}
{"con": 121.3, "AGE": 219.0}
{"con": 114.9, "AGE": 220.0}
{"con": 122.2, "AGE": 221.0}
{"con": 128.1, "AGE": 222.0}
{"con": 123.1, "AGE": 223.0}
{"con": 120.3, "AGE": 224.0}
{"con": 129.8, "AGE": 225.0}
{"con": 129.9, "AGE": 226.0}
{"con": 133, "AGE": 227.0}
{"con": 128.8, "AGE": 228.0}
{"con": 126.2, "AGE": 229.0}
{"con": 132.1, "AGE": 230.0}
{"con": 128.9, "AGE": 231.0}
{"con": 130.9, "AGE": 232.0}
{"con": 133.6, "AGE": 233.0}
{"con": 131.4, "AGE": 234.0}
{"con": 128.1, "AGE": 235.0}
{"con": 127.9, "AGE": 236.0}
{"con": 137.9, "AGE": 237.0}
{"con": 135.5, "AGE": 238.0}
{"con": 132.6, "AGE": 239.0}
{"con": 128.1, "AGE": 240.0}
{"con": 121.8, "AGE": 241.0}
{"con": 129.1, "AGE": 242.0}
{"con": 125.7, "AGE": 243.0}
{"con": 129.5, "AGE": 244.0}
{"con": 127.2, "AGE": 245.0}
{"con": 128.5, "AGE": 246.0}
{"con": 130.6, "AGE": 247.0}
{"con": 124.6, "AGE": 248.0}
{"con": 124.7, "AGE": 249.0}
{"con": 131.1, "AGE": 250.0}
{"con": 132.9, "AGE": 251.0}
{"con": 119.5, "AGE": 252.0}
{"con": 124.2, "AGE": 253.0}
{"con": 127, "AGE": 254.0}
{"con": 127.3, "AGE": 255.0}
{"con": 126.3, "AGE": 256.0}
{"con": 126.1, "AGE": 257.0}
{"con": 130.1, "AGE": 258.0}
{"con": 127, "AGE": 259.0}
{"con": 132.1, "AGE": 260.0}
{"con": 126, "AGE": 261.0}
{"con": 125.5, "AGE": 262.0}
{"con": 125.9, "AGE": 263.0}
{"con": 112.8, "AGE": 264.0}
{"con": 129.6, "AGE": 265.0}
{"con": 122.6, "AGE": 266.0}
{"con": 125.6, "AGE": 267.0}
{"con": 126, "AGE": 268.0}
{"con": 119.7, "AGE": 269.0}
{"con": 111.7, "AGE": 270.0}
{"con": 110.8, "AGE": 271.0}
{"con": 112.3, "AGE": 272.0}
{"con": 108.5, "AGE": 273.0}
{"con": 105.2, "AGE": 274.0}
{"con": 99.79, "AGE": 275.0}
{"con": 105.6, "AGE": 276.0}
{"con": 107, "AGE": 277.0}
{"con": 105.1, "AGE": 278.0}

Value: 1.32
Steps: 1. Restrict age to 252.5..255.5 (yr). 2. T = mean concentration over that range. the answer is 126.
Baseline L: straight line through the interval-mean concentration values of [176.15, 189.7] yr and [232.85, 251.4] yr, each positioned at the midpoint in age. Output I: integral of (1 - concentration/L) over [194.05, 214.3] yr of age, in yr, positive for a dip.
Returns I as -1.46 yr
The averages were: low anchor 105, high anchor 129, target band 122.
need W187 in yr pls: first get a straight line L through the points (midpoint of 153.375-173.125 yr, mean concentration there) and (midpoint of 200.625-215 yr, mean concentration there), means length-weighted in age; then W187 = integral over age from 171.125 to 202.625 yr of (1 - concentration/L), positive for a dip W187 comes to 2.73 yr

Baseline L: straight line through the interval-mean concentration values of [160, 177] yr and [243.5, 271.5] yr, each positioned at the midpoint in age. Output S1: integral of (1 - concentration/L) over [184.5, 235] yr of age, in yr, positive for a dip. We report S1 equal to -5.0 yr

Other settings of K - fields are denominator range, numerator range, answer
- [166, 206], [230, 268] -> 1.20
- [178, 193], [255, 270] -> 1.17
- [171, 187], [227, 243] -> 1.34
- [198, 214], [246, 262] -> 1.02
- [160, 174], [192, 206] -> 1.19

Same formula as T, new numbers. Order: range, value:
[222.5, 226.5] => 126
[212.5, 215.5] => 126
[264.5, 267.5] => 126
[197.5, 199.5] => 121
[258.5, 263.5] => 127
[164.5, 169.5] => 109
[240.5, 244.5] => 127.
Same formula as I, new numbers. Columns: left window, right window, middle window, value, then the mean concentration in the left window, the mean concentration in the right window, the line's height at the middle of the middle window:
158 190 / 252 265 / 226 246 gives -1.77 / 102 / 126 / 119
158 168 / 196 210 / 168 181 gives 2.32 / 108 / 124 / 113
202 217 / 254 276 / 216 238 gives -0.77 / 126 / 120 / 124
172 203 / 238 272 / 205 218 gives -1.47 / 106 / 125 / 113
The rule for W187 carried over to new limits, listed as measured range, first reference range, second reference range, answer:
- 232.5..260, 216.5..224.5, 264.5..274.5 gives -1.80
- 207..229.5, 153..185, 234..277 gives -2.25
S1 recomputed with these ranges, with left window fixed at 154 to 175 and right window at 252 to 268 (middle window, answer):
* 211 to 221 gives -1.0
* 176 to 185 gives 0.1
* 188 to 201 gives -0.4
